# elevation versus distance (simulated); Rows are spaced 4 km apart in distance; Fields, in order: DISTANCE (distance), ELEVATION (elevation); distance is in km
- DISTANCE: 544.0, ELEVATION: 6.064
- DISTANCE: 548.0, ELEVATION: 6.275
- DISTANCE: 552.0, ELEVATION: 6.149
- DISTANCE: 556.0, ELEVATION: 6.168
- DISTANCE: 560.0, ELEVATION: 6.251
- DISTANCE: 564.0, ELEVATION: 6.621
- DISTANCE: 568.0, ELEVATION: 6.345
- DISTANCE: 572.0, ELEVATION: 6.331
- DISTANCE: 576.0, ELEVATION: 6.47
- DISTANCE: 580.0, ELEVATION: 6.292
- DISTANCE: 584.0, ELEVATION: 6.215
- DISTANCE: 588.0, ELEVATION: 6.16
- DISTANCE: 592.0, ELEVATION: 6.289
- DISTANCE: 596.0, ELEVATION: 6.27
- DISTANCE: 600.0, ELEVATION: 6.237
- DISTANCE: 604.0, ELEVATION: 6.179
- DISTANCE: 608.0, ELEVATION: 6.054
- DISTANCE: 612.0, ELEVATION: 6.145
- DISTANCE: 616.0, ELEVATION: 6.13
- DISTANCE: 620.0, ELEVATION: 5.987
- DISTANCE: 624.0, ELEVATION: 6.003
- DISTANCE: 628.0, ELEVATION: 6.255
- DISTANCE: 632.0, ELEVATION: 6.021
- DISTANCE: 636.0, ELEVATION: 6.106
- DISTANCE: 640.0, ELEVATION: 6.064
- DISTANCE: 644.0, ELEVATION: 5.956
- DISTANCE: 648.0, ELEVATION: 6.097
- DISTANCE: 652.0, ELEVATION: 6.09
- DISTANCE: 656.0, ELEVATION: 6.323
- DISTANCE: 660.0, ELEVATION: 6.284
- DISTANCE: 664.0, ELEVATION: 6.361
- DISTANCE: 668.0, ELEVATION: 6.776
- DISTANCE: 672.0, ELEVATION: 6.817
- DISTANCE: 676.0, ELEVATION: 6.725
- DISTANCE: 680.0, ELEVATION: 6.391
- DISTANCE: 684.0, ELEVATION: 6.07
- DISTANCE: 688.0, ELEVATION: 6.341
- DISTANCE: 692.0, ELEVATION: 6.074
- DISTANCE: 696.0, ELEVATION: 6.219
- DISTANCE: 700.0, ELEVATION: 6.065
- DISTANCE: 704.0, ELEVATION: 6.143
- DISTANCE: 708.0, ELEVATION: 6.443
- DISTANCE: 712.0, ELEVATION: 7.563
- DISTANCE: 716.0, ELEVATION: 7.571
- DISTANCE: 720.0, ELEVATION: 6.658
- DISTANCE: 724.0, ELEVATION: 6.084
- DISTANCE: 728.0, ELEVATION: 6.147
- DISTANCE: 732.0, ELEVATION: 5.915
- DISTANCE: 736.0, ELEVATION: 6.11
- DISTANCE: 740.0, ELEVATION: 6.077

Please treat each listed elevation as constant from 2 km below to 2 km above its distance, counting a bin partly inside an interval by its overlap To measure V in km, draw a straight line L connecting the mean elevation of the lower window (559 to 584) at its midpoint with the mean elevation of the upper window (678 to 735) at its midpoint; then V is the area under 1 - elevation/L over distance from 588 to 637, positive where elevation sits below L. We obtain 1.9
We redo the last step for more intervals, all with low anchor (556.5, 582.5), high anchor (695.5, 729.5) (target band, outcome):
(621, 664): 2.3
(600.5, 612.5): 0.5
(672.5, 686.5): 0.2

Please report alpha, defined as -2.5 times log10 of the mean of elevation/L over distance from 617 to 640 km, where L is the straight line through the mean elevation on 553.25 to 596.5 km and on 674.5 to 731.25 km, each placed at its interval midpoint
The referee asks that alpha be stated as 0.051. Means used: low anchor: 6.31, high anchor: 6.45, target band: 6.08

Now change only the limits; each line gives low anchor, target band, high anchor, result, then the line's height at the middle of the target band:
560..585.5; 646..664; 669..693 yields 0.03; 6.42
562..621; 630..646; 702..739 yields 0.05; 6.34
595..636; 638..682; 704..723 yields 0.02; 6.48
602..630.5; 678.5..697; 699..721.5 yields 0.07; 6.61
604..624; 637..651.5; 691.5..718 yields 0.04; 6.26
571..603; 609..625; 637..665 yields 0.03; 6.22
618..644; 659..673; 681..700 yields -0.07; 6.13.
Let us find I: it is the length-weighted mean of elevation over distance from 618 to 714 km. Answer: 6.3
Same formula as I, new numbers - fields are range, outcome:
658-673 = 6.54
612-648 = 6.07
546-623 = 6.24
